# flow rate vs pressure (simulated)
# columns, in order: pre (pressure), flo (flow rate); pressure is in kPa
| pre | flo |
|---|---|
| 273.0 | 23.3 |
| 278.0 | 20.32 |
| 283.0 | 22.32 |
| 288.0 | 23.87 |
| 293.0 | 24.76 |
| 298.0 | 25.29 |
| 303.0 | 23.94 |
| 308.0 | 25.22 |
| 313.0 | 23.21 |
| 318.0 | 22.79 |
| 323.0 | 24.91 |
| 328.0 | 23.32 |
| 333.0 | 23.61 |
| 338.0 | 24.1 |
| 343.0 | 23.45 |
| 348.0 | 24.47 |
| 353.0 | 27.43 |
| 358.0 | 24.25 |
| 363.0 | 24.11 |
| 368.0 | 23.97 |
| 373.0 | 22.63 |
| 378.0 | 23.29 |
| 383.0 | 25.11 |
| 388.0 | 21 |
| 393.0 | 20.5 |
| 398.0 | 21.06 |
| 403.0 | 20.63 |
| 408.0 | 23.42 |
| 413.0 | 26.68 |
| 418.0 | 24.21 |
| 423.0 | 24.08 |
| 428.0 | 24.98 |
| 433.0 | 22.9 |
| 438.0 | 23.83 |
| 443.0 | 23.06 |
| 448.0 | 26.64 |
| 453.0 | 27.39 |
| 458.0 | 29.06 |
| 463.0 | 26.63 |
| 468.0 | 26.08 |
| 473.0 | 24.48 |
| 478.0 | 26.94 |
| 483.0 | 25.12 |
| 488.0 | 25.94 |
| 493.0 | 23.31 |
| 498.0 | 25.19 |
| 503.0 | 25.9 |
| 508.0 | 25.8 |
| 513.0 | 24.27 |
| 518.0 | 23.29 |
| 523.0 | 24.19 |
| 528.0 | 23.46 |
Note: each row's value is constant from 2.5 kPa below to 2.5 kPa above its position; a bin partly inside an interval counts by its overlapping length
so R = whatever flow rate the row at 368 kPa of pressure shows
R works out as 23.97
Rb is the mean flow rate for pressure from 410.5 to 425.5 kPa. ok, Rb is 25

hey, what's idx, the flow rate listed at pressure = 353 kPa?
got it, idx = 27.43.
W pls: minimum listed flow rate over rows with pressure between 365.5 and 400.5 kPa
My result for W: 20.5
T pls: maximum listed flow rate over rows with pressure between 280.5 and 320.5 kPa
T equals 25.29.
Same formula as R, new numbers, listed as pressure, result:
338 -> 24.1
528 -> 23.46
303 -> 23.94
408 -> 23.42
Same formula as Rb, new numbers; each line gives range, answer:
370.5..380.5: 23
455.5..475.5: 26.6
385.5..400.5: 20.9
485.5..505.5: 25.1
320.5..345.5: 23.9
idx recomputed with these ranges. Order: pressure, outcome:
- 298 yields 25.29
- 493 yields 23.31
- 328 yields 23.32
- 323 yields 24.91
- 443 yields 23.06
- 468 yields 26.08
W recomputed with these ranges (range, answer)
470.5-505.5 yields 23.31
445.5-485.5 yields 24.48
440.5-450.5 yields 23.06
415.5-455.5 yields 22.9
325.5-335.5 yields 23.32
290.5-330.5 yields 22.79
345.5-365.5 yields 24.11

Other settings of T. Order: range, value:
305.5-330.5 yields 25.22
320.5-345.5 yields 24.91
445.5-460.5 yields 29.06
